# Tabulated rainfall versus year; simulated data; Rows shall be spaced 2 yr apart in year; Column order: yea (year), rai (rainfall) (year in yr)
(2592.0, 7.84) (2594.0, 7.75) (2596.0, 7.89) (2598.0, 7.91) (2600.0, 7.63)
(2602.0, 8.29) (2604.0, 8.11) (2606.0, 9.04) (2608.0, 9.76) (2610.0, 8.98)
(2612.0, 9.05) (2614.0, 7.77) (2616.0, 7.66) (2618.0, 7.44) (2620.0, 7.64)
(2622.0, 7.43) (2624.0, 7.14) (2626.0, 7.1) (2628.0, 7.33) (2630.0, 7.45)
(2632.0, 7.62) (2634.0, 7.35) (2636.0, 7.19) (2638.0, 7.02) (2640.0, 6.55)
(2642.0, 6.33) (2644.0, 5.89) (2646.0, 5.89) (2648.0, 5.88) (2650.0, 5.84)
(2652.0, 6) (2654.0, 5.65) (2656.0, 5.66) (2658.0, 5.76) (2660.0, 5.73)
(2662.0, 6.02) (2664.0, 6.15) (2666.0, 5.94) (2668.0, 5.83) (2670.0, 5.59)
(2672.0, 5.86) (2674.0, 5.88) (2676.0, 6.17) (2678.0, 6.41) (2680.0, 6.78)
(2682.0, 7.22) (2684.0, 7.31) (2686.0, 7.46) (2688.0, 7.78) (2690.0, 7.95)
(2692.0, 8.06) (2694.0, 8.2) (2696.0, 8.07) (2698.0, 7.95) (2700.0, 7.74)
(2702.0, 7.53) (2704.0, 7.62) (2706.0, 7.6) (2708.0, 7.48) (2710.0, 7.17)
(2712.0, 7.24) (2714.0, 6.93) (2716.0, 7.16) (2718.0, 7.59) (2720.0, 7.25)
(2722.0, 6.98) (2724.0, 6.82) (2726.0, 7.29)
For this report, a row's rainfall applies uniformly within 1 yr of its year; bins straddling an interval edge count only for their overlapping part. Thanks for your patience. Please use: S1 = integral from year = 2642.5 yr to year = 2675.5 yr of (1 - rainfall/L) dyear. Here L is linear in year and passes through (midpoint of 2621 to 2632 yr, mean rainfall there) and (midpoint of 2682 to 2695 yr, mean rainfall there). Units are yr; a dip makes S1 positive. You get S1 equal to 7.4 yr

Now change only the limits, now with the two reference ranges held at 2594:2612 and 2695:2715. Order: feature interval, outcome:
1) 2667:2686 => 3.4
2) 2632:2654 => 4.6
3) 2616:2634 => 1.8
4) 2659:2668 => 2.2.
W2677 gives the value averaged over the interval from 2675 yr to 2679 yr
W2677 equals 6.29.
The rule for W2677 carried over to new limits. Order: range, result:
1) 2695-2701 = 7.92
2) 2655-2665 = 5.86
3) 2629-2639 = 7.33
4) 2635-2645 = 6.6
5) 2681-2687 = 7.33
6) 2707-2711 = 7.33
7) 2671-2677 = 5.97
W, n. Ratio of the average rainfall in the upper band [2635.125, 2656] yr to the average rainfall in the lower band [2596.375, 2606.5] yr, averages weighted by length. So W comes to 0.8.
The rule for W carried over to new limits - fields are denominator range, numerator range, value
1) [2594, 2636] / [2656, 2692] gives 0.82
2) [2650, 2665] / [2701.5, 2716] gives 1.26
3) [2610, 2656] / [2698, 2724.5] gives 1.05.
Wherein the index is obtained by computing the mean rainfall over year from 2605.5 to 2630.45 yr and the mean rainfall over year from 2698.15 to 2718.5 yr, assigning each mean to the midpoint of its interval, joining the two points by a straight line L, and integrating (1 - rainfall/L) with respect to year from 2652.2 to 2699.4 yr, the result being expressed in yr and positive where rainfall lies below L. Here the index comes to 5.8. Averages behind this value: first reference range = 7.97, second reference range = 7.42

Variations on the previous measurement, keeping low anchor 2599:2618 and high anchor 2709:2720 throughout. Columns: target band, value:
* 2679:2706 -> -0.7 yr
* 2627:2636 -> 0.8 yr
